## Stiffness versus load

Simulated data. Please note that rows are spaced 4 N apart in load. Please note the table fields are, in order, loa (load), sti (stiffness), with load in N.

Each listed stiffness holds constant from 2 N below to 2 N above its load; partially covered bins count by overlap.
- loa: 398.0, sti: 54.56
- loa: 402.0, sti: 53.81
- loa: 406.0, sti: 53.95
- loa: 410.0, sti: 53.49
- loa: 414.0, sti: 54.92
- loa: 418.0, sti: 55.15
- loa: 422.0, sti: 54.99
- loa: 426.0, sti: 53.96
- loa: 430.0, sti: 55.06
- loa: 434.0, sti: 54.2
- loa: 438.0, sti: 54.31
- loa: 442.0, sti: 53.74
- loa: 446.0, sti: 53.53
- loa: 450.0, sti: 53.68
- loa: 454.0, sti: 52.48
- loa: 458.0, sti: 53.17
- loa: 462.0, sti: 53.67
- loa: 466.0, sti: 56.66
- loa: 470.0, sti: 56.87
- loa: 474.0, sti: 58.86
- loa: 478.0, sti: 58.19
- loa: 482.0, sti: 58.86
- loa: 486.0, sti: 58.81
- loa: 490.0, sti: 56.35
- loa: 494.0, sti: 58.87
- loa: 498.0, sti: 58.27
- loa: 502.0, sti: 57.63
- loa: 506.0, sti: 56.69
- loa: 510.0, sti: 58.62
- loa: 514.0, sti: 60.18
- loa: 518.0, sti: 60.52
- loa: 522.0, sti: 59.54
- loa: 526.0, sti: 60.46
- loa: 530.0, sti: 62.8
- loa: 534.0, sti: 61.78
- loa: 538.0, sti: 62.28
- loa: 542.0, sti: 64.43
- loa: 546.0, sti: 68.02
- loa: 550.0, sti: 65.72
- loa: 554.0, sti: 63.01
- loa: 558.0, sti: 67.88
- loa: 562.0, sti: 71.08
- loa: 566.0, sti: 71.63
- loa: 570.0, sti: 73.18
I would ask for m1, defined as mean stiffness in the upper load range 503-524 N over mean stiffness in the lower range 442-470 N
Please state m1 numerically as 1.1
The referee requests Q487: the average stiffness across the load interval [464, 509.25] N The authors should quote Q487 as 57.8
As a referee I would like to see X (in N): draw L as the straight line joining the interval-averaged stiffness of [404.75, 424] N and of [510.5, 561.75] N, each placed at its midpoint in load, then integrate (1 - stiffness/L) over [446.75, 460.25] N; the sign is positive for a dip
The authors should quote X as 1.0 N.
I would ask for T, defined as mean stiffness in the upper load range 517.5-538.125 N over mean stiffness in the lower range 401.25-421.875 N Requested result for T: 1.13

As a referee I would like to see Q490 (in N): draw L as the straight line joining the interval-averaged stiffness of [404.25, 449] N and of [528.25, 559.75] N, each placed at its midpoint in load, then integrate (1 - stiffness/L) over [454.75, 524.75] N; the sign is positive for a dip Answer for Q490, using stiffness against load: 2.4 N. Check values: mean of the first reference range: 54.3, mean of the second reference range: 64.5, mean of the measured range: 57.7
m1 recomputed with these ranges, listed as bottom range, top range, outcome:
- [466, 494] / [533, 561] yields 1.12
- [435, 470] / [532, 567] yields 1.22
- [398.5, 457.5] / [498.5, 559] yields 1.14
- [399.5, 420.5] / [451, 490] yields 1.04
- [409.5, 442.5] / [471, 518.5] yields 1.07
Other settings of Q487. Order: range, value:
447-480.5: 55.4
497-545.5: 60.5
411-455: 54.2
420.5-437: 54.5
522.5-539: 61.6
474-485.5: 58.6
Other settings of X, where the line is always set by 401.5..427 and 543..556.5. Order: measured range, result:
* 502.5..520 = 1.0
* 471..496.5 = 0.8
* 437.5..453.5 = 0.9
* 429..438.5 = 0.3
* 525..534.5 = 0.3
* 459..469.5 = 0.6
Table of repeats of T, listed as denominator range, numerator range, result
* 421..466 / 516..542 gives 1.14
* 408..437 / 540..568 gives 1.24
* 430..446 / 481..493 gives 1.07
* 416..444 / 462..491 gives 1.06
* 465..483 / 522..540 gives 1.06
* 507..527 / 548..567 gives 1.13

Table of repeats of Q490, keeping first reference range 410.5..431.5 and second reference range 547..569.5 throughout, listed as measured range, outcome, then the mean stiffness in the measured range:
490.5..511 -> 1.5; 57.9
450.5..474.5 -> 1.6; 55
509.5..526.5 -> 1.1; 59.9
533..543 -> 0.5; 62.8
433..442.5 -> 0.4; 54.1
